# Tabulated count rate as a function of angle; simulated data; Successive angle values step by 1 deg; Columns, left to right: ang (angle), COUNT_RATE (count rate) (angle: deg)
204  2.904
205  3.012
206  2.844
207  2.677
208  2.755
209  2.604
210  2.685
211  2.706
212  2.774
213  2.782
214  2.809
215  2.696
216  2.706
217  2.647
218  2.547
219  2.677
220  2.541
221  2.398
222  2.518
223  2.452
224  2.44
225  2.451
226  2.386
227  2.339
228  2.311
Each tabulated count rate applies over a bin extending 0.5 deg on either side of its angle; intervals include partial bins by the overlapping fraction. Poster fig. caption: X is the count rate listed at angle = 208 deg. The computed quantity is 2.755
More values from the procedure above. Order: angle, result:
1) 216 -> 2.706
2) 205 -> 3.012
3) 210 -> 2.685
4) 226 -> 2.386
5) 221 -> 2.398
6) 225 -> 2.451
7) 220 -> 2.541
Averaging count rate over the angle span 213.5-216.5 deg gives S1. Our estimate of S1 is 2.74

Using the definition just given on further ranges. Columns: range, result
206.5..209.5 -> 2.68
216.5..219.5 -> 2.62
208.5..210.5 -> 2.64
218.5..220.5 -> 2.61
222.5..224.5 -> 2.45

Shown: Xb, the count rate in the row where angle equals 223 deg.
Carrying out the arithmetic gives 2.452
